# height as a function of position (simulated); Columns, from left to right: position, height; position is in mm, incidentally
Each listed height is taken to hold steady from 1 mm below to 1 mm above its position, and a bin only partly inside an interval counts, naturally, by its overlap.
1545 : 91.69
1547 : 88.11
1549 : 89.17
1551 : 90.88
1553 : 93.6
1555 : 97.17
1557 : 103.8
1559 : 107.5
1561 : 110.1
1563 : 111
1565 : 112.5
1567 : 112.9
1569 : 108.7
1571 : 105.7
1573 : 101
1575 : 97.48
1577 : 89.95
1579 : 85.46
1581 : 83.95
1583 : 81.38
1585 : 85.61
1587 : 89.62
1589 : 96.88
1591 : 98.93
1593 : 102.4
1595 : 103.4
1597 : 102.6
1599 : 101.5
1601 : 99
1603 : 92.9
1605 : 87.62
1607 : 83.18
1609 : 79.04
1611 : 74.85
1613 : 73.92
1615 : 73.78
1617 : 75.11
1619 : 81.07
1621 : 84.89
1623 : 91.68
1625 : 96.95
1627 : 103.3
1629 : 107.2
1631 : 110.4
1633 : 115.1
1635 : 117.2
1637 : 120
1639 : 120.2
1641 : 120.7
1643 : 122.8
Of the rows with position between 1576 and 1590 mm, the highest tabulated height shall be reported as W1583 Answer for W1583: 96.88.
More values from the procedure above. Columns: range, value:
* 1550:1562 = 110.1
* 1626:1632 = 110.4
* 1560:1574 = 112.9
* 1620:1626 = 96.95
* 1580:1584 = 83.95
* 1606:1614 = 83.18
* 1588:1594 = 102.4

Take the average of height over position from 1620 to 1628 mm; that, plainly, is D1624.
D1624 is 94.2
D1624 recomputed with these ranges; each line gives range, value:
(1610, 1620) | 75.7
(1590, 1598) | 102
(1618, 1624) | 85.9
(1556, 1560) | 106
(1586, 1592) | 95.1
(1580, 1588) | 85.1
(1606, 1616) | 77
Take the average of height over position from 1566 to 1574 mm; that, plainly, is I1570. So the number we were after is 107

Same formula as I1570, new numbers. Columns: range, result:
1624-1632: 104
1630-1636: 114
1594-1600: 102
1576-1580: 87.7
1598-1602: 100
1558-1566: 110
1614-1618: 74.4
